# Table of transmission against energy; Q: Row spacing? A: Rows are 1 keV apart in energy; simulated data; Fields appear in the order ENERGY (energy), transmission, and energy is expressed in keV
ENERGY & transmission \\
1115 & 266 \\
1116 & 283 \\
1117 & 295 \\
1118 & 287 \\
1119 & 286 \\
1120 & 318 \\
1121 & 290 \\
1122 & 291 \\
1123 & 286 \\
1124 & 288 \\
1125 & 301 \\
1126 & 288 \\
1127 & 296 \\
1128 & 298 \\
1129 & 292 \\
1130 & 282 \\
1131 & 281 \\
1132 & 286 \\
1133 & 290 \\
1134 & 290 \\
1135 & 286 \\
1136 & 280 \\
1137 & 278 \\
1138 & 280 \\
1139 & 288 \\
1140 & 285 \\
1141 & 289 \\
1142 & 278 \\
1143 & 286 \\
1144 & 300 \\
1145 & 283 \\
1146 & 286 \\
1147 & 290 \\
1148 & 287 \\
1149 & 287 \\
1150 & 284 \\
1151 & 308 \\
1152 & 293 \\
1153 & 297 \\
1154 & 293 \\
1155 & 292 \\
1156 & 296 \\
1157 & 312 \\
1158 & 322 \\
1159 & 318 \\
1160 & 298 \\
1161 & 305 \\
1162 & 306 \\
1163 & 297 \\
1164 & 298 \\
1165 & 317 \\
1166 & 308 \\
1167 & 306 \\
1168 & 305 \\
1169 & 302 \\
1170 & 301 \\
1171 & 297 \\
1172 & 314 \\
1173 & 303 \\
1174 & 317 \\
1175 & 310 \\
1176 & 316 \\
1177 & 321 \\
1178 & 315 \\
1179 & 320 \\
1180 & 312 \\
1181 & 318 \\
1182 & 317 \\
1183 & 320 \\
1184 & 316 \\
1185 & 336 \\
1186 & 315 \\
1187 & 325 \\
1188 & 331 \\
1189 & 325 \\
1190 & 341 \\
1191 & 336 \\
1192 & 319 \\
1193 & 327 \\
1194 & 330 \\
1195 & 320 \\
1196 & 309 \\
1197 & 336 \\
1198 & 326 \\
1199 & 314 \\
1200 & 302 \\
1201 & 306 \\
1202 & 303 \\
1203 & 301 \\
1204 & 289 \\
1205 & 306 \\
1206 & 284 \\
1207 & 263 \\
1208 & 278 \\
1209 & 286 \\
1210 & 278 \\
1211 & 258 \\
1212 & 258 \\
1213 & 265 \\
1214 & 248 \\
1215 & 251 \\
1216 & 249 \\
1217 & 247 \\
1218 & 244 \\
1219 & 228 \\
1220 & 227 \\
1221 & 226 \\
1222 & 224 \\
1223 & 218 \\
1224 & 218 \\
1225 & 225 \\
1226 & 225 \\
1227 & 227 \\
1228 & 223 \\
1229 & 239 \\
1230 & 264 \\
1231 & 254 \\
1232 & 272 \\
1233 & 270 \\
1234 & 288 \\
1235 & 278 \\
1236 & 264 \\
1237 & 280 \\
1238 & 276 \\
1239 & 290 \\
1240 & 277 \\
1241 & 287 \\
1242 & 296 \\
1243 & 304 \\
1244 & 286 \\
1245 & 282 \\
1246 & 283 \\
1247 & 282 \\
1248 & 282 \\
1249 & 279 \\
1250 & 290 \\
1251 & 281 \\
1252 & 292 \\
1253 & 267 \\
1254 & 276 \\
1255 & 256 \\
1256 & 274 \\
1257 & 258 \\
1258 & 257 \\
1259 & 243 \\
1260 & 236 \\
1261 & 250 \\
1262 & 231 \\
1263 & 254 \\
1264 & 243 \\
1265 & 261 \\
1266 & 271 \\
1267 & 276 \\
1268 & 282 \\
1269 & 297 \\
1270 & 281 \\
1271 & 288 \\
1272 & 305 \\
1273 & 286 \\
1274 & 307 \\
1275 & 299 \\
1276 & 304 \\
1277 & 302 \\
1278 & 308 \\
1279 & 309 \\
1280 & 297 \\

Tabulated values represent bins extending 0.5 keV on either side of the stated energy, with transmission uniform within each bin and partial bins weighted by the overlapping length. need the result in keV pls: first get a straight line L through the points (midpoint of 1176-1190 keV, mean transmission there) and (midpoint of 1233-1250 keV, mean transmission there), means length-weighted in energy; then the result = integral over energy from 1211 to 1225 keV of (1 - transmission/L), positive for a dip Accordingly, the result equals 2.8 keV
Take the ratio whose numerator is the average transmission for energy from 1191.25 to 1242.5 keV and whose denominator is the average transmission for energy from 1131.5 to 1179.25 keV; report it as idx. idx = 0.9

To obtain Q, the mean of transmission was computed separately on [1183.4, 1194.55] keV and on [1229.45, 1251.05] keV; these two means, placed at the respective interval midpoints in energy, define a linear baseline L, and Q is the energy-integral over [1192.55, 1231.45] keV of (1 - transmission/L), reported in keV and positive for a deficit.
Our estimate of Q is 4.87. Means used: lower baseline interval 327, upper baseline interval 280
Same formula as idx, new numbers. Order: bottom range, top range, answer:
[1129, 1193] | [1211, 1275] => 0.87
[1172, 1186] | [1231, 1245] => 0.89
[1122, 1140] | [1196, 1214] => 1.01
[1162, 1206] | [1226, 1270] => 0.86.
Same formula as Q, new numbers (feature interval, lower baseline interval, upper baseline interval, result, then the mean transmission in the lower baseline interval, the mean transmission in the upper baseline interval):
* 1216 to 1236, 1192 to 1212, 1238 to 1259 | 3.2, 300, 279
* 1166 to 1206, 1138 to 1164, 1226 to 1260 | -4.1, 295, 271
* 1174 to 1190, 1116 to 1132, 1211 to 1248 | -2.8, 291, 258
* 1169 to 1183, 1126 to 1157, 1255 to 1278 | -1.4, 289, 273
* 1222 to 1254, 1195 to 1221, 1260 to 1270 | 0.3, 278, 262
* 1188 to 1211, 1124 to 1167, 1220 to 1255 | -2.6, 294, 265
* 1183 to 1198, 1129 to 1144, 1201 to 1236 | -3.3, 285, 257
